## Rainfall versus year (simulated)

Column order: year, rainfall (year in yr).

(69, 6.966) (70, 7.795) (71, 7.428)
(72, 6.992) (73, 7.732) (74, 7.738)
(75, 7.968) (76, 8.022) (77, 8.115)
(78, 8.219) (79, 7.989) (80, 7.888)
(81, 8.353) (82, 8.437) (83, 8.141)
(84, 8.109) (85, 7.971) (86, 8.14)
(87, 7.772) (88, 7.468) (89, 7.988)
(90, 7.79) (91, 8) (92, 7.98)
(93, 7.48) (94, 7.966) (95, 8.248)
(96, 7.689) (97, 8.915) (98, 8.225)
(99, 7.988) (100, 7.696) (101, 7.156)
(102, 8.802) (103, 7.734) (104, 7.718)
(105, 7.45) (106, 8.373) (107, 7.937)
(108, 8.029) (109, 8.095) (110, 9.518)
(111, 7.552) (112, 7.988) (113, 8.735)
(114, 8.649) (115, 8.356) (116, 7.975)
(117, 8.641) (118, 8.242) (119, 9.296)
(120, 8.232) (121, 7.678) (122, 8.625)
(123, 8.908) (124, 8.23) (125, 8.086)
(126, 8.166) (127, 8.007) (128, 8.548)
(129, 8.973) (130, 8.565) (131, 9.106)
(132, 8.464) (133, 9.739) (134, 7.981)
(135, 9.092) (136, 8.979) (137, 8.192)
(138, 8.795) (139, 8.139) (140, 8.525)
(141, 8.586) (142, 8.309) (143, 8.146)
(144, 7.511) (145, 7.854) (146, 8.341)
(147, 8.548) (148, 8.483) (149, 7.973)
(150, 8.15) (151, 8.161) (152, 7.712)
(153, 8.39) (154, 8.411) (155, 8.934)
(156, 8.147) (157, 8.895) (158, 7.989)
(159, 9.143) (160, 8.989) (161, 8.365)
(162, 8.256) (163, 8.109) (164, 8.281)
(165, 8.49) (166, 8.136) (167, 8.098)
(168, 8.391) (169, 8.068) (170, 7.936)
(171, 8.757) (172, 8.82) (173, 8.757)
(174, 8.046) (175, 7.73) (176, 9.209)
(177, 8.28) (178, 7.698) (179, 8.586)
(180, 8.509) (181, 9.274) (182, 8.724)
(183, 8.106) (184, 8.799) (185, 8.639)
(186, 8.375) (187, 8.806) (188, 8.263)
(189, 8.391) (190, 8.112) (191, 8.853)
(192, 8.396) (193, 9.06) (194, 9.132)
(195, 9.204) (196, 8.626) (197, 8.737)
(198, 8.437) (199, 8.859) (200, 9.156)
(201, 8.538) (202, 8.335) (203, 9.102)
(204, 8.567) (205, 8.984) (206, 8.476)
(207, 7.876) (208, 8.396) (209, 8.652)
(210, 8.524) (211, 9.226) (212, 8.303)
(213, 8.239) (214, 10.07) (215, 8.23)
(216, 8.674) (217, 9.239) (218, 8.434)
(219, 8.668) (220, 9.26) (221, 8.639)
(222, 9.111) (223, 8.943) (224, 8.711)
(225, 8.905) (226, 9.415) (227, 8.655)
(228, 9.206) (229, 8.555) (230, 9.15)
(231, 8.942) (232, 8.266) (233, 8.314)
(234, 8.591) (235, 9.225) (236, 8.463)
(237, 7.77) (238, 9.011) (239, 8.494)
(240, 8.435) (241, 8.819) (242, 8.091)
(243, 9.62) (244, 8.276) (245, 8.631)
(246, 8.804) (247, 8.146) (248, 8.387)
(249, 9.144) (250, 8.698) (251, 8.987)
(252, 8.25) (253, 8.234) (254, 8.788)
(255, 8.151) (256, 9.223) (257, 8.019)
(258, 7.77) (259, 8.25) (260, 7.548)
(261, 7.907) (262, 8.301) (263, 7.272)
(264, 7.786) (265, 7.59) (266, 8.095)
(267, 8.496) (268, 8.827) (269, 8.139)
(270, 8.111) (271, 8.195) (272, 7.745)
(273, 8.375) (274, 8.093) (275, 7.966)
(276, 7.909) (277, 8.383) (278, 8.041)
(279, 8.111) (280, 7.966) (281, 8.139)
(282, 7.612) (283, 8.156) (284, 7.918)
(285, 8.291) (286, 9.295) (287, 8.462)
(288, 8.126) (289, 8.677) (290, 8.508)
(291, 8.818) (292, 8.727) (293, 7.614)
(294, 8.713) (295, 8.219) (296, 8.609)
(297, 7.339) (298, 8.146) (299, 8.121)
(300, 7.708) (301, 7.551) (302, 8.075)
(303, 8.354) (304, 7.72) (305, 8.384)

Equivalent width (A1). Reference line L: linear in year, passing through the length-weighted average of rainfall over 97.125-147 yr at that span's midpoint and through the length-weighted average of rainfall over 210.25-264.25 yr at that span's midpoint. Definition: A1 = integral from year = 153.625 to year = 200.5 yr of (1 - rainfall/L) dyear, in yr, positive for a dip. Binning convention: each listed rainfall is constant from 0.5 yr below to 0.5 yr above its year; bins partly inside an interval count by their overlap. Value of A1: -0.4 yr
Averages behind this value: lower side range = 8.33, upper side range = 8.6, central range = 8.53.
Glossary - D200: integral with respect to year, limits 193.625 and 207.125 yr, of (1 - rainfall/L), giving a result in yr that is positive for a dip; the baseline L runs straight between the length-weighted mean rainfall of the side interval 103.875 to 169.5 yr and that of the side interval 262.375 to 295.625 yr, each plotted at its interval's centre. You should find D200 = -0.7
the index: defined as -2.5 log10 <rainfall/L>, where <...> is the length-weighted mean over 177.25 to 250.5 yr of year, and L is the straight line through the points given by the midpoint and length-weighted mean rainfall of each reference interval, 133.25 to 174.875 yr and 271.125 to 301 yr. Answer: -0.05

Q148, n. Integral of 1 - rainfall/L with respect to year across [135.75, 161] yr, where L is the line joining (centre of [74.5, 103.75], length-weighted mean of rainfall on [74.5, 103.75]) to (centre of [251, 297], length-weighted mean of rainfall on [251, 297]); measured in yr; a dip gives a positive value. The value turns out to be -0.9 yr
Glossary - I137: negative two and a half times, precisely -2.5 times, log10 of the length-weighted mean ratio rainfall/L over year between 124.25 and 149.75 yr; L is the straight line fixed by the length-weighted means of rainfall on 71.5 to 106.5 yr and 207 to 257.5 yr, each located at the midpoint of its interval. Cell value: -0.032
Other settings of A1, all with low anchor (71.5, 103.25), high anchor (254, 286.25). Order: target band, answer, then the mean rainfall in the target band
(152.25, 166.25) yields -0.8 yr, 8.46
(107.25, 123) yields -0.8 yr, 8.38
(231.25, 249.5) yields -1.1 yr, 8.59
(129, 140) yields -1.0 yr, 8.71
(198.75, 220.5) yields -1.8 yr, 8.72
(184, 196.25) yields -0.9 yr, 8.66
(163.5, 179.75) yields -0.6 yr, 8.33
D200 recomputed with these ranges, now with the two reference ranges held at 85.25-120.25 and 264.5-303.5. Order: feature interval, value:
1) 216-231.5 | -1.4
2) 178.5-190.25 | -0.6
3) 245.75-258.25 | -0.5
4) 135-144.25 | -0.3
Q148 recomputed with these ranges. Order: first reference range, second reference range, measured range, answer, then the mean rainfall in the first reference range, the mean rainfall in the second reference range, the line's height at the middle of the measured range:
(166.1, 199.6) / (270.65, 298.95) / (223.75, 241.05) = -0.69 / 8.53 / 8.22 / 8.38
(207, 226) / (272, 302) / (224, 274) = 0.35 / 8.78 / 8.18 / 8.51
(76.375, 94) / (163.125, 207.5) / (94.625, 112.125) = 0.06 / 7.99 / 8.53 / 8.09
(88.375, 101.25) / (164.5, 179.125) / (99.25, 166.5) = -1.76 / 7.94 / 8.33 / 8.13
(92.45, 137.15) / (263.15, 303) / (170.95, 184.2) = -0.40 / 8.31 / 8.16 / 8.26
